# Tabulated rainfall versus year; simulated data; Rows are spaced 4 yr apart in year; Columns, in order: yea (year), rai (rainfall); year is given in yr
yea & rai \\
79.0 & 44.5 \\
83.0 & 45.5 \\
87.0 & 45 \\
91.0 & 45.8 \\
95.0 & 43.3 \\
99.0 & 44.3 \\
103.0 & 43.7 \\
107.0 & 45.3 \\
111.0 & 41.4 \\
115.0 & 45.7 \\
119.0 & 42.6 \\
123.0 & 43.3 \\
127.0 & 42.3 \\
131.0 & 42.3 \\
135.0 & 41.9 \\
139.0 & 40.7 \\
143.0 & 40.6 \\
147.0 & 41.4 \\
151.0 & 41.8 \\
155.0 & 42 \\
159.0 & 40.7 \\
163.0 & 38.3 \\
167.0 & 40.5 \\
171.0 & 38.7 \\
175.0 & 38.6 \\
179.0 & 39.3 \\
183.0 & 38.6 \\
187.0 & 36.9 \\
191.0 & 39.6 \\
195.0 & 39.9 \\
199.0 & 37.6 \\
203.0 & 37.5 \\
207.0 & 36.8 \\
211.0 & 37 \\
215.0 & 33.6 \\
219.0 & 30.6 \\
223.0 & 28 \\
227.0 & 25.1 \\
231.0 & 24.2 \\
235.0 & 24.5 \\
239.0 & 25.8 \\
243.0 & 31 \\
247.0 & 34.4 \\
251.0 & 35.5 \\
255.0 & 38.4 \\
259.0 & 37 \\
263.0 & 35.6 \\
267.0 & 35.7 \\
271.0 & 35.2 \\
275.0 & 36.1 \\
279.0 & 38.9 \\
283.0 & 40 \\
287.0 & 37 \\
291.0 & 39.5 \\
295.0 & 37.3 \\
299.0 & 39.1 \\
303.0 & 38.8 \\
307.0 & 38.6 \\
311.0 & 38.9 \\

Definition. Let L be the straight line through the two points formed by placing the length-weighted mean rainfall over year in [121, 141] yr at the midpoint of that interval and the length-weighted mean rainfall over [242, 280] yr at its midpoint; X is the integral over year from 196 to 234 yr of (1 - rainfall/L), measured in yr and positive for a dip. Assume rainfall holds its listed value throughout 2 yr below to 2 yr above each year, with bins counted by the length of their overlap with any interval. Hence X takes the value 5.8 yr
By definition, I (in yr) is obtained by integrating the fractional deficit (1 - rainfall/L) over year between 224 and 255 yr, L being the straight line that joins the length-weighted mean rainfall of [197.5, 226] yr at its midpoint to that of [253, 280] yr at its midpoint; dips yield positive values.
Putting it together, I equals 5.4 yr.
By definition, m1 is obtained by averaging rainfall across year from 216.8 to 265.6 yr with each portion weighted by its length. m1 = 30.9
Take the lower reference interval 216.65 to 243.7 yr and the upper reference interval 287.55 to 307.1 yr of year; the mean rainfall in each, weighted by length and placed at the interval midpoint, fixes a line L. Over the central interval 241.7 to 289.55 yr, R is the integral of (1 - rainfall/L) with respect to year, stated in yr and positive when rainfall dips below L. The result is -4.9 yr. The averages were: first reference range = 26.9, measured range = 36.3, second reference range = 38.5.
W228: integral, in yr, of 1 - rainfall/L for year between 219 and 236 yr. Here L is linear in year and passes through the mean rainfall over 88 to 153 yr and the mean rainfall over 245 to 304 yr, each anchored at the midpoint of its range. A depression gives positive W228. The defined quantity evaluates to 5.6 yr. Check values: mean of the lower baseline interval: 42.9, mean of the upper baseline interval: 37.2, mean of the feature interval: 26.1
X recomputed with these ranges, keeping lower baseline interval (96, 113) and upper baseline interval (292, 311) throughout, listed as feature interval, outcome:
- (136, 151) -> 0.5 yr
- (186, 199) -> 0.8 yr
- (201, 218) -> 2.1 yr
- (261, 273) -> 1.2 yr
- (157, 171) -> 0.8 yr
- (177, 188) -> 0.9 yr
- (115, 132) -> 0.1 yr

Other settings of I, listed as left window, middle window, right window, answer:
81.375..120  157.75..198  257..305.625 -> 2.3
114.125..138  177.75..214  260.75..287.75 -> 1.9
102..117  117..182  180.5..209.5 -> 0.6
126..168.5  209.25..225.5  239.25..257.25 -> 1.9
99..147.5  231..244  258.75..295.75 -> 4.1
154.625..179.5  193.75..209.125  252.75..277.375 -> 0.3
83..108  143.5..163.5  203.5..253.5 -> -1.2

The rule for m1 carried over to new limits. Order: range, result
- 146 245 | 35.5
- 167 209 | 38.5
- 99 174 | 41.9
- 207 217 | 35.6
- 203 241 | 29.9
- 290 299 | 38.4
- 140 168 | 40.8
